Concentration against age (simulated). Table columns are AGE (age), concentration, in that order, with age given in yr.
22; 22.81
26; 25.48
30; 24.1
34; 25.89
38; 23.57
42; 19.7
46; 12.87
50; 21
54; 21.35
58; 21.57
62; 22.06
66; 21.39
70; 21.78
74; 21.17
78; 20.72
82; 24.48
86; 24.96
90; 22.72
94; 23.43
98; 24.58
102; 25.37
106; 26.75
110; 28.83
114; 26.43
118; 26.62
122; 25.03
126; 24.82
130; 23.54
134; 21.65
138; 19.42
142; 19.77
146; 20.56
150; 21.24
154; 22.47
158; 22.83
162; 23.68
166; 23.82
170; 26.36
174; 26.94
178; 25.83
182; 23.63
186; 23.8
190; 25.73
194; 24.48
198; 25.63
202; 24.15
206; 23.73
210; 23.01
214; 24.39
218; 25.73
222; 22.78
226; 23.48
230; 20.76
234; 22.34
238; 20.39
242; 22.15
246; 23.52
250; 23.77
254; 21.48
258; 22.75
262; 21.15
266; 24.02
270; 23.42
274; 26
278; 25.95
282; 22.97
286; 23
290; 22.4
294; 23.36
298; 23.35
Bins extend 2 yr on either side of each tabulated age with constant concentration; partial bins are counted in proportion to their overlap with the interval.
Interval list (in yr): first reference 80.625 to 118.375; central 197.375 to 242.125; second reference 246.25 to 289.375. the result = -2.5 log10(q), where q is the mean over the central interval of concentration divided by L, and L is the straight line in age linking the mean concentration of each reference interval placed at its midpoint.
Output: 0.04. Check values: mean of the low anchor 25.4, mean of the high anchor 23.4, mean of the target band 23.2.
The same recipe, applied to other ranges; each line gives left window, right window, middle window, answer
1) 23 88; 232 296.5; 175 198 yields -0.101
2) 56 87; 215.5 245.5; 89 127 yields -0.149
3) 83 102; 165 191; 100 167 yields 0.041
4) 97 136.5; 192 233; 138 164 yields 0.149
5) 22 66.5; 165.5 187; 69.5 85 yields 0.019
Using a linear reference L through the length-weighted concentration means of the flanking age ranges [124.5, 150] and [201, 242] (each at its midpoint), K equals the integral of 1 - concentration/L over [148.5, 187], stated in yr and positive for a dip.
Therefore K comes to -3.54 yr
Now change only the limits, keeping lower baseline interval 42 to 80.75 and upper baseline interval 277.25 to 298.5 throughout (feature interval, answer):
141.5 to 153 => 0.4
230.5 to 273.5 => 0.7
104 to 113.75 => -3.0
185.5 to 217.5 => -3.1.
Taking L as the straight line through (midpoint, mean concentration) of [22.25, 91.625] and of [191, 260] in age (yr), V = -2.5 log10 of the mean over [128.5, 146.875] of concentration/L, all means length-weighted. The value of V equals 0.08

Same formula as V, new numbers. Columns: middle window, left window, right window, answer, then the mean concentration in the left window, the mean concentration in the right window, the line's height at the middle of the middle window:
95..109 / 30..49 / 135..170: -0.19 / 20.9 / 22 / 21.5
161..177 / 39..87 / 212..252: -0.14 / 21.1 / 22.9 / 22.2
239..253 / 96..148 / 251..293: 0.03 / 24.1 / 23.3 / 23.5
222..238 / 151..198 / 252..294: 0.08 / 24.5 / 23.3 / 23.8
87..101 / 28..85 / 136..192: -0.08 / 21.6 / 23.3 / 22.2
